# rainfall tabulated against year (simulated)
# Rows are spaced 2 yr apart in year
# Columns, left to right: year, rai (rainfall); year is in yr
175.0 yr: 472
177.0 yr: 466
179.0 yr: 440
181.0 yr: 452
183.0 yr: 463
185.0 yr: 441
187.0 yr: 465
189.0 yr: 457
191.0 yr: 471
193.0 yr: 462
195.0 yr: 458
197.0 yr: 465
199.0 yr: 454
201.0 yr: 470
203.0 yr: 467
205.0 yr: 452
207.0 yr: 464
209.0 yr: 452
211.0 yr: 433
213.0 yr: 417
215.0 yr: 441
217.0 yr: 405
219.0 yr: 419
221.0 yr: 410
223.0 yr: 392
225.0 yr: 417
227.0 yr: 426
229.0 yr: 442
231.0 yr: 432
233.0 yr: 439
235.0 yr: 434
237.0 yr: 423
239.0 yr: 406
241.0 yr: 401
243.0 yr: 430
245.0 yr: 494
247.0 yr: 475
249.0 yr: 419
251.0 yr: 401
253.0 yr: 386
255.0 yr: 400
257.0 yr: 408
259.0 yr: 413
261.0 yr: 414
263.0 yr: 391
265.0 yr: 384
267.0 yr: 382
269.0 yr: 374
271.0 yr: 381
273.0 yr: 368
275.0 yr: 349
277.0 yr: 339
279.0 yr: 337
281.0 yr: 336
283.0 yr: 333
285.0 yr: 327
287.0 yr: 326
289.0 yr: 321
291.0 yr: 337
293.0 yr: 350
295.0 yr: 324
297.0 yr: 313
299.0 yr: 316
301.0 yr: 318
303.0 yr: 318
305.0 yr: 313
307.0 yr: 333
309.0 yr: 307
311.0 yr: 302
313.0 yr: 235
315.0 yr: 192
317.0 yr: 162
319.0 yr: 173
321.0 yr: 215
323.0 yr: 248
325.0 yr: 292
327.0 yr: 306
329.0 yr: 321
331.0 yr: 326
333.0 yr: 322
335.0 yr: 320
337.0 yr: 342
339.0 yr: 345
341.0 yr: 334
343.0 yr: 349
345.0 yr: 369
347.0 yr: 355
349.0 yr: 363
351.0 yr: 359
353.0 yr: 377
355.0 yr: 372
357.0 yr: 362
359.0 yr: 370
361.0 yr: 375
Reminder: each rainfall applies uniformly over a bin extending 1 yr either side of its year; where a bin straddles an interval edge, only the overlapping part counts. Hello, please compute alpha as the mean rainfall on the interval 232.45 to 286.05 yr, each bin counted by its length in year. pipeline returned 394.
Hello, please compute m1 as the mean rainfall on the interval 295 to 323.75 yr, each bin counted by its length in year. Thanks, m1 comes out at 270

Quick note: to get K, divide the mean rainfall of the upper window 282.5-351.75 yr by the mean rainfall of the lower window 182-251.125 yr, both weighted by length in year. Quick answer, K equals 0.7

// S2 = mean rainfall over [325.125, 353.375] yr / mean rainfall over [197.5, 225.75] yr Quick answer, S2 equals 0.78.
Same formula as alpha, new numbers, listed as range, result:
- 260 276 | 380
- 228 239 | 431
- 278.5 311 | 325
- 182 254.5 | 438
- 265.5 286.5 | 353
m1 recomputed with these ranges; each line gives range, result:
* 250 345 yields 328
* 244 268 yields 414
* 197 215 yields 451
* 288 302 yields 326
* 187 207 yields 462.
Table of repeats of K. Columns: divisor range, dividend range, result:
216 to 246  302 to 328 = 0.62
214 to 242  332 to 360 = 0.84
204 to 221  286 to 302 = 0.75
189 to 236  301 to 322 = 0.59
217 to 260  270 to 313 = 0.78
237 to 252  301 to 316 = 0.67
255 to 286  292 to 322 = 0.75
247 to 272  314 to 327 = 0.55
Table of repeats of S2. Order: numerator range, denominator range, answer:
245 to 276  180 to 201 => 0.87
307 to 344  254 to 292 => 0.78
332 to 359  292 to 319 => 1.23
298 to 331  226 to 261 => 0.64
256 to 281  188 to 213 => 0.82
